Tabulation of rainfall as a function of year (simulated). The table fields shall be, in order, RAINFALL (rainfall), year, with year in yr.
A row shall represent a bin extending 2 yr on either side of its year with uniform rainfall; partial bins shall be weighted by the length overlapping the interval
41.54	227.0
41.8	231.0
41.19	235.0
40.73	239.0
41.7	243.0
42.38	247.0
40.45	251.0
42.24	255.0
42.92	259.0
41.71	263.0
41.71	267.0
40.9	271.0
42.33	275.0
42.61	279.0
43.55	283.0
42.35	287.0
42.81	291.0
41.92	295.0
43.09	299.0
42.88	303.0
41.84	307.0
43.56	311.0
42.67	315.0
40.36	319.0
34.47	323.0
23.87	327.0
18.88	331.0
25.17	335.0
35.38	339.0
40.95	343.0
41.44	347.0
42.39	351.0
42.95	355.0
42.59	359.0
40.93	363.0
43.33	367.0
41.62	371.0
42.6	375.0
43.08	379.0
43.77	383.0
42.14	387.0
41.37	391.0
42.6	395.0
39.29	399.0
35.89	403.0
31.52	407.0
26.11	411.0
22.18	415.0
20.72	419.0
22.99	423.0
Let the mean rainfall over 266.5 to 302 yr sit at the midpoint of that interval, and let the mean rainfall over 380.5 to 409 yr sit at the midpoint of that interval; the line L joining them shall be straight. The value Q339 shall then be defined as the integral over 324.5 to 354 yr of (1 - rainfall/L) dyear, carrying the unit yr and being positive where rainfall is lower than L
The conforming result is 5.75 yr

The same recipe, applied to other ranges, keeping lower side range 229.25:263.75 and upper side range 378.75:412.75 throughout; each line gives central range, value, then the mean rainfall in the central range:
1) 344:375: -2.44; 42.2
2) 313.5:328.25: 1.59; 35.7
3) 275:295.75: -0.95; 42.7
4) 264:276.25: -0.14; 41.6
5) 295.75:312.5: -0.99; 42.8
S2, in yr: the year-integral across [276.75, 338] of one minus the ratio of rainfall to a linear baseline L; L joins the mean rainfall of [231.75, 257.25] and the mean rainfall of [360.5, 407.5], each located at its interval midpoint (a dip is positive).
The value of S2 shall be 4.9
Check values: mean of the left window 41.5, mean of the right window 41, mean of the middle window 38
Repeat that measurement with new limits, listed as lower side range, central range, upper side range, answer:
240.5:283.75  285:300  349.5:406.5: -0.2 yr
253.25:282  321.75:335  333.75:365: 4.9 yr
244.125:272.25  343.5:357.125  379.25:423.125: -1.9 yr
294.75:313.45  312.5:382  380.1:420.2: 2.0 yr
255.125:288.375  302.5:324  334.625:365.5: -0.1 yr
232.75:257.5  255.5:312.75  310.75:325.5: -3.0 yr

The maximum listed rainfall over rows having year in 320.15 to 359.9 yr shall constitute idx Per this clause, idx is 42.95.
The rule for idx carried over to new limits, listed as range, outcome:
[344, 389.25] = 43.77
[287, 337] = 43.56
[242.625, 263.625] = 42.92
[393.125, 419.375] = 42.6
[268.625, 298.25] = 43.55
